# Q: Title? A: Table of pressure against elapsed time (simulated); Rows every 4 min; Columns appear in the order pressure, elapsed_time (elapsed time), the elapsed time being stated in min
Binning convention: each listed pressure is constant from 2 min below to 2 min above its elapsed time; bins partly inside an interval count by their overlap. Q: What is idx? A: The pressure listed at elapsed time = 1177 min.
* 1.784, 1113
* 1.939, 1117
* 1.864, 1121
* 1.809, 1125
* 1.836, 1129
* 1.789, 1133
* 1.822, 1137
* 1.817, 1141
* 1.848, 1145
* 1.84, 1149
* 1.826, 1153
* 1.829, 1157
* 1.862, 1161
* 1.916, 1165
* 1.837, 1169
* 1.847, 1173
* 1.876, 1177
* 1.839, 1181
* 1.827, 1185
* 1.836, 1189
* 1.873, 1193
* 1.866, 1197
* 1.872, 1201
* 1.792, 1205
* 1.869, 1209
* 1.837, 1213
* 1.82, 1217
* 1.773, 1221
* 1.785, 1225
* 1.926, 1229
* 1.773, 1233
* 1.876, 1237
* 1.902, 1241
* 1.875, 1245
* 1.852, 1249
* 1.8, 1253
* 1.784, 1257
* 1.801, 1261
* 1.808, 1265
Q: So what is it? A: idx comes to 1.876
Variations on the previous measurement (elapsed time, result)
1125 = 1.809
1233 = 1.773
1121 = 1.864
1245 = 1.875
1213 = 1.837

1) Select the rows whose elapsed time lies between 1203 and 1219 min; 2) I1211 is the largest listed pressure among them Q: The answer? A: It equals 1.869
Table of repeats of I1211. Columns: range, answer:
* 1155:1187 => 1.916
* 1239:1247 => 1.902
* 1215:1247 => 1.926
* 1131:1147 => 1.848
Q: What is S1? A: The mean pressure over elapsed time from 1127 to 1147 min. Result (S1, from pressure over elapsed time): 1.82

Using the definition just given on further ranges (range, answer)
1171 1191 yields 1.84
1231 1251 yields 1.86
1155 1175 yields 1.86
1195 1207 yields 1.84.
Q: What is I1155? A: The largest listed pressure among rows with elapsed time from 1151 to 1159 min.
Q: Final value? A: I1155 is 1.829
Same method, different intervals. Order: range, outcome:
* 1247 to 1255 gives 1.852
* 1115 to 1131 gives 1.939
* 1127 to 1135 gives 1.836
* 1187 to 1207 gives 1.873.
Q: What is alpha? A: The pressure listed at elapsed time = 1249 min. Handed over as 1.852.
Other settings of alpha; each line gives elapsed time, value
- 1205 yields 1.792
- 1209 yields 1.869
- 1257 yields 1.784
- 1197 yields 1.866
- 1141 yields 1.817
